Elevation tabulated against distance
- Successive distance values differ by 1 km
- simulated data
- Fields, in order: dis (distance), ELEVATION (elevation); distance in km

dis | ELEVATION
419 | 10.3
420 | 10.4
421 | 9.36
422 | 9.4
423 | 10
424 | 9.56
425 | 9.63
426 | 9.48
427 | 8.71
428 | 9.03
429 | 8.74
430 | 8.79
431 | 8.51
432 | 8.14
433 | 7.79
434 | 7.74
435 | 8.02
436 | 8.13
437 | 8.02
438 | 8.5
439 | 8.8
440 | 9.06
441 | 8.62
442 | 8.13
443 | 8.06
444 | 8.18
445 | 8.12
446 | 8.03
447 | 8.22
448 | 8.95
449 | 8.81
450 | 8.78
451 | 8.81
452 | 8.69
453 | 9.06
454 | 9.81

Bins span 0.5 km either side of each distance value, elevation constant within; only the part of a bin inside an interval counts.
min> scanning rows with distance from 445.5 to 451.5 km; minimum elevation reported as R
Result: 8.03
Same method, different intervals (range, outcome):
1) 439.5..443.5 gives 8.06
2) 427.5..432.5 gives 8.14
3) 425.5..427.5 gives 8.71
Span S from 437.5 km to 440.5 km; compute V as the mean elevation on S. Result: 8.79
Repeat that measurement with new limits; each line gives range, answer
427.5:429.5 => 8.88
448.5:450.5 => 8.79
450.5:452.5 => 8.75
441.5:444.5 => 8.12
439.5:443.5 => 8.47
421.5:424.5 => 9.65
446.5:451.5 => 8.71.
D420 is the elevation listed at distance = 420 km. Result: 10.4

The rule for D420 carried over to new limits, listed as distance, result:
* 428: 9.03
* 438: 8.5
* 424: 9.56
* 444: 8.18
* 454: 9.81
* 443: 8.06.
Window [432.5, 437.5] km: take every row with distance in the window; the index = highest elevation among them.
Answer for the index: 8.13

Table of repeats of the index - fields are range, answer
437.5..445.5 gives 9.06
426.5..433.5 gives 9.03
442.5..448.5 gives 8.95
